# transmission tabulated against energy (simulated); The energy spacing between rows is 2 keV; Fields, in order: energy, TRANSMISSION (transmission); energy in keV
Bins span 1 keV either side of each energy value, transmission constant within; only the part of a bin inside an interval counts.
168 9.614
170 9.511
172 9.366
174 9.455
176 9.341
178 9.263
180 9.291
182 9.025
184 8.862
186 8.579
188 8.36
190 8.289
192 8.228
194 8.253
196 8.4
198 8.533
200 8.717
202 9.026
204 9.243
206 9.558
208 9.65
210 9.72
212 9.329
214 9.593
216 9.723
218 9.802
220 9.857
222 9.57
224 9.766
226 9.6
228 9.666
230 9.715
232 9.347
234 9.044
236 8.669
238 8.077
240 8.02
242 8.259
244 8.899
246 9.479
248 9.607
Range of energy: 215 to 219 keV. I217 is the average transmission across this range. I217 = 9.76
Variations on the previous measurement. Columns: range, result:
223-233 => 9.62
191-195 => 8.24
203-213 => 9.5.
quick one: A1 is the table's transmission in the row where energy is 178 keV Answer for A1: 9.263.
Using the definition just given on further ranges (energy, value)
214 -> 9.593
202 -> 9.026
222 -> 9.57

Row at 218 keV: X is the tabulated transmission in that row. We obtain 9.802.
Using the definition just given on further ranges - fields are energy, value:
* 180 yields 9.291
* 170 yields 9.511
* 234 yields 9.044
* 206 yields 9.558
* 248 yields 9.607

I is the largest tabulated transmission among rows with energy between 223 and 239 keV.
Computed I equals 9.766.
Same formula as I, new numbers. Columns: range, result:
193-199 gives 8.533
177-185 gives 9.291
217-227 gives 9.857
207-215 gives 9.72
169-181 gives 9.511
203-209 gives 9.65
